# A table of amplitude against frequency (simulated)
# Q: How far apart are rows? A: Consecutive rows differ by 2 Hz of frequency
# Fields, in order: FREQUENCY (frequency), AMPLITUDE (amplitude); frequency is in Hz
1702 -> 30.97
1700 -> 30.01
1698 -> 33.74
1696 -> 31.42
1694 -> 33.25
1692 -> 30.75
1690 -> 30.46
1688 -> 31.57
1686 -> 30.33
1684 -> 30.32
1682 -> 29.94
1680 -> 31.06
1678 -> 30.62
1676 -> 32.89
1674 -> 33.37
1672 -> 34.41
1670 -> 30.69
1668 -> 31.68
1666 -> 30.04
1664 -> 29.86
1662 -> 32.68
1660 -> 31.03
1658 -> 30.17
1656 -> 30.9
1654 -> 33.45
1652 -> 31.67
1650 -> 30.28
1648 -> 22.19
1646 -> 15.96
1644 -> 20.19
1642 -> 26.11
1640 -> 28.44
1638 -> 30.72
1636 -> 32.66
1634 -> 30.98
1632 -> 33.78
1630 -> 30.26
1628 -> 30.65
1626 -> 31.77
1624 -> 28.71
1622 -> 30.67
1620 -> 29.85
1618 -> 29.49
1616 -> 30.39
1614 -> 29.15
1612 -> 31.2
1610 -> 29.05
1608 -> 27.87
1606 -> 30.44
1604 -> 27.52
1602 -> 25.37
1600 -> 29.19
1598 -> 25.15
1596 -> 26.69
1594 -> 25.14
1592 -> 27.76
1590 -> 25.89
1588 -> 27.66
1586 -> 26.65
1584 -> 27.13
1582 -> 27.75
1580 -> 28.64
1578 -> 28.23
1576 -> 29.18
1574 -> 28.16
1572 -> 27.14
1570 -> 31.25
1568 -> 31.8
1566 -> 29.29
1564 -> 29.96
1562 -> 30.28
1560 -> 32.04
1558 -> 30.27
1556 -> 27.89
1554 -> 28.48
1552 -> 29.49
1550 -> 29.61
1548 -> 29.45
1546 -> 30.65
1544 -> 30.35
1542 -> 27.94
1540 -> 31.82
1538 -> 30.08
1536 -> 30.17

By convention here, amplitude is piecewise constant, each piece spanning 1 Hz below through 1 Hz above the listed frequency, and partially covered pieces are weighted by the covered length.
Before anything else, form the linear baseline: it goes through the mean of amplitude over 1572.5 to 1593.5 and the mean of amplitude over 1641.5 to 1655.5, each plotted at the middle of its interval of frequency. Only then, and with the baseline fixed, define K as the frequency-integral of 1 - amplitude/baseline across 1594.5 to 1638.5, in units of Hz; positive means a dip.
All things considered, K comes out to -4.7 Hz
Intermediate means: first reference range 27.6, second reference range 25.9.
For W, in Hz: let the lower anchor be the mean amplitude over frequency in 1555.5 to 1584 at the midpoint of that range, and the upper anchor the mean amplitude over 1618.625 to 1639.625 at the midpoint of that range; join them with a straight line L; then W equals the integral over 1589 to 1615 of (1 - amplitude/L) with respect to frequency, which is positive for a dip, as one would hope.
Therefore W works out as 2.1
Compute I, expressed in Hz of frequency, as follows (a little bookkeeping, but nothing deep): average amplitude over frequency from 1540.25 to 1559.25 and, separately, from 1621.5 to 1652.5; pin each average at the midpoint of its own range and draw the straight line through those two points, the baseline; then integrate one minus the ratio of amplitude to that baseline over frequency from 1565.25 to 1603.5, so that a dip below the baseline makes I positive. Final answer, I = 1.7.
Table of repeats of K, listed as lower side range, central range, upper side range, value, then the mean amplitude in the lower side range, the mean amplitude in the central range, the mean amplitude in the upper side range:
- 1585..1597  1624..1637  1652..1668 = -0.97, 26.6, 31.5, 31.2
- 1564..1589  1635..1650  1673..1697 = 2.35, 28.6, 25.5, 31.3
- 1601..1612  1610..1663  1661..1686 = 0.60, 28.3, 29.4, 31.4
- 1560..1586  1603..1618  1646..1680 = 0.16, 29.1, 29.4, 30.6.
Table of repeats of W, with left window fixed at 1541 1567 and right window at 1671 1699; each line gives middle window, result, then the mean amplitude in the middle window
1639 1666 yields 2.79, 28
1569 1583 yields 0.65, 28.6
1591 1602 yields 1.33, 26.7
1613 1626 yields 0.35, 29.9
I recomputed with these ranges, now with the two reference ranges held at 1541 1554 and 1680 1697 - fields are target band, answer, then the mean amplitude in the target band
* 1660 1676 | -0.5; 31.8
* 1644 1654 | 1.7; 25.4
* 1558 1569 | -0.4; 30.6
